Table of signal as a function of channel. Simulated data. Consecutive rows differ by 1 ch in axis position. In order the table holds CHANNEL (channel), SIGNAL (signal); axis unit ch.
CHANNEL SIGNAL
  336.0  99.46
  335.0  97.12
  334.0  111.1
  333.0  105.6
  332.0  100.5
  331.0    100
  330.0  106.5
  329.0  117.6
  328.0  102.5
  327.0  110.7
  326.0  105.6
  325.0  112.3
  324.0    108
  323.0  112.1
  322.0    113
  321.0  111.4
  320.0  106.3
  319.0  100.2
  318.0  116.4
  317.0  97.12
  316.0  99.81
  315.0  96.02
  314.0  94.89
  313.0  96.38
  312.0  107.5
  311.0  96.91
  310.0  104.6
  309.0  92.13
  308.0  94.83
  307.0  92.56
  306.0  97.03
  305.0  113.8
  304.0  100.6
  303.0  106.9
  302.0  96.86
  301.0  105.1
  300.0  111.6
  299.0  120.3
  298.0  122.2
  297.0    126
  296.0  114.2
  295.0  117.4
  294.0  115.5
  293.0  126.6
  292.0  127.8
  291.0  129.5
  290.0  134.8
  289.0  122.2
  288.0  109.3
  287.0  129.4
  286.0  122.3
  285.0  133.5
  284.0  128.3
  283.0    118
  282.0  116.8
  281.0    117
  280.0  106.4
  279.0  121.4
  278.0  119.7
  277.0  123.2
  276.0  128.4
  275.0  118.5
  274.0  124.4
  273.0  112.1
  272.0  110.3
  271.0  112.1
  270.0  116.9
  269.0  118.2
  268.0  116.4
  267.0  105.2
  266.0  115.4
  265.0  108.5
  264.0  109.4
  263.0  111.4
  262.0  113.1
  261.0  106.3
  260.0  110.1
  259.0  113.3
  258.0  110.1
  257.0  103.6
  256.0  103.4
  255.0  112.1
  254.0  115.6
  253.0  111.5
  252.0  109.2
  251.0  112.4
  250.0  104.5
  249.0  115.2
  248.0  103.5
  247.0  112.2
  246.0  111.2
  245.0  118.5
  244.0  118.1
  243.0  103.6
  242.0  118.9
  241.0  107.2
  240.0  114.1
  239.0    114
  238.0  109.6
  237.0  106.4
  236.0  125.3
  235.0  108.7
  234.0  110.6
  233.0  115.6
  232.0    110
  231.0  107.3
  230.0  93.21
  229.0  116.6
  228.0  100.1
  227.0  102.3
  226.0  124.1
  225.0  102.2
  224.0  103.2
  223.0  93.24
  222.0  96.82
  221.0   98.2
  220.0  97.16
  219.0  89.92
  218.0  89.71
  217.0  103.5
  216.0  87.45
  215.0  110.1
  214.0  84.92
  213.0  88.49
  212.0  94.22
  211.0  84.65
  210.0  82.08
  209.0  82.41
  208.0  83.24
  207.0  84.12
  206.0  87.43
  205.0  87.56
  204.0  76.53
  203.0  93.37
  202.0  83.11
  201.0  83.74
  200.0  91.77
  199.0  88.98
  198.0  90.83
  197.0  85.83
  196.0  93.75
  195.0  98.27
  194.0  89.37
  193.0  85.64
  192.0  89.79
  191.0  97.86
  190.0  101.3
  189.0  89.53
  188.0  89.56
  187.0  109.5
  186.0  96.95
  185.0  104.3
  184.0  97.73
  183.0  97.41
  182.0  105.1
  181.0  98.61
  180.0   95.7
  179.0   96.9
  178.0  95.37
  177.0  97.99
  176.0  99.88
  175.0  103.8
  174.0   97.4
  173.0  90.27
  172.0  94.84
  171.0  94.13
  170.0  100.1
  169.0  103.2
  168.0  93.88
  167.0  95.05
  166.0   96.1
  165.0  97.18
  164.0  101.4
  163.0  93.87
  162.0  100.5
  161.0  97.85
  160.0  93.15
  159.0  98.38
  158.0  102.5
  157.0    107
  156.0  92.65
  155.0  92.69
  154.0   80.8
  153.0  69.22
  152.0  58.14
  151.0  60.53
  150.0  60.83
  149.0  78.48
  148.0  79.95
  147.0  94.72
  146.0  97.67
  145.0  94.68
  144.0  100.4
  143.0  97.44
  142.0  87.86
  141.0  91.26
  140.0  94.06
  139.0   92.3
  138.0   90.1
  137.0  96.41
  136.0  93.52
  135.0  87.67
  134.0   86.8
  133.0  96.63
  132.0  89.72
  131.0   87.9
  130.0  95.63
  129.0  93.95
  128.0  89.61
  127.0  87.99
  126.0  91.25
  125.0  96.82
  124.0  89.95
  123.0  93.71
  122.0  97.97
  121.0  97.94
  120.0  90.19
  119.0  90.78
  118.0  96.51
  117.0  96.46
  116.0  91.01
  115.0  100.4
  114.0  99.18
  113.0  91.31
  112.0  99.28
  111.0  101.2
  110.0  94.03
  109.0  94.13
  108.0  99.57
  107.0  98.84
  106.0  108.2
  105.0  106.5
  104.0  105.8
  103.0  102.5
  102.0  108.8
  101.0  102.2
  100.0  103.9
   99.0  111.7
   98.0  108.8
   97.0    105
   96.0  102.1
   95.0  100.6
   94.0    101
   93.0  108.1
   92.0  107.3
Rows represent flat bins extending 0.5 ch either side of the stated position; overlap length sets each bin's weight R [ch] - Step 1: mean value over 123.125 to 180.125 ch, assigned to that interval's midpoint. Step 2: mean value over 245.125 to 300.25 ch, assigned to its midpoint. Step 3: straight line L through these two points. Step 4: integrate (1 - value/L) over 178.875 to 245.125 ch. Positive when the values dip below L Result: 3.79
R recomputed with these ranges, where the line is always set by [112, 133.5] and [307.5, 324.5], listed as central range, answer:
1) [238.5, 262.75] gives -2.72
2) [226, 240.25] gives -1.60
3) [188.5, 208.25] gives 1.64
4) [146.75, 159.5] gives 1.69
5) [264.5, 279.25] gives -2.33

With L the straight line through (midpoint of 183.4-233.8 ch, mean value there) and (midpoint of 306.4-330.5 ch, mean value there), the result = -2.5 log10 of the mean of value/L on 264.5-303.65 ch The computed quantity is -0.17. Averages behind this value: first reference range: 94.9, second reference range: 104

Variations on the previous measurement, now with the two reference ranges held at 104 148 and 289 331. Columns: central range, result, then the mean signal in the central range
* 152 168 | 0.044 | 93.4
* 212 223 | 0.079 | 94.5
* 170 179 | 0.017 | 96.9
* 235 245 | -0.097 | 113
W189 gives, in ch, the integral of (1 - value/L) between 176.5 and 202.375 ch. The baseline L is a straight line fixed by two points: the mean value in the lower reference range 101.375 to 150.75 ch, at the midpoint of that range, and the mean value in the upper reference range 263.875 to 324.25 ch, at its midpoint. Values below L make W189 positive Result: 1.65 ch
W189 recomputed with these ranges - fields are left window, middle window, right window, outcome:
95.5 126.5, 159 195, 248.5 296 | 3.14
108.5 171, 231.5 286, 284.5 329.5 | -4.44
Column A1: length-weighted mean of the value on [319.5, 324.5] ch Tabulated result 110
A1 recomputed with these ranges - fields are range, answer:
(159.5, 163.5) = 96.3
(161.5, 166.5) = 97.8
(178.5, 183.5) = 98.7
